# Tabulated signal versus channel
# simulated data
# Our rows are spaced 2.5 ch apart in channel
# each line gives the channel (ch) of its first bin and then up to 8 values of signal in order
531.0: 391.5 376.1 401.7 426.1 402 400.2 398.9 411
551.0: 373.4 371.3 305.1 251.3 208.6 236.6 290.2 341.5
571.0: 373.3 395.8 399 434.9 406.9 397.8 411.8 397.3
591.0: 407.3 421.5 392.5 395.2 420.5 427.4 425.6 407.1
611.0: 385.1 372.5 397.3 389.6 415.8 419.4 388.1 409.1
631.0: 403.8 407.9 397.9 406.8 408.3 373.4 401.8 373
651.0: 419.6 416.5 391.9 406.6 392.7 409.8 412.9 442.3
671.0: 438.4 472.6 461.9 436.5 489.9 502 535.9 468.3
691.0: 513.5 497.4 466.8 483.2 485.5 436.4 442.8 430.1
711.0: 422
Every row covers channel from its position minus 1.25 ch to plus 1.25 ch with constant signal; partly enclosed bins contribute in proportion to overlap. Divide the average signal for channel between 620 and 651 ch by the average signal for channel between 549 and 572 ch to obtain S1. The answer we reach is 1.30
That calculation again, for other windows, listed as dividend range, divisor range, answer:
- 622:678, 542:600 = 1.12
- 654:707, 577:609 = 1.11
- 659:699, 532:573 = 1.33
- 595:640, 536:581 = 1.13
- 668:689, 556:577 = 1.52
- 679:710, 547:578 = 1.44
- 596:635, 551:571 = 1.36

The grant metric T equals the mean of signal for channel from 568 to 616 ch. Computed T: 402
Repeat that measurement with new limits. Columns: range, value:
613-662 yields 400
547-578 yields 333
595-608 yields 412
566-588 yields 389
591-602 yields 407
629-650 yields 397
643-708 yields 446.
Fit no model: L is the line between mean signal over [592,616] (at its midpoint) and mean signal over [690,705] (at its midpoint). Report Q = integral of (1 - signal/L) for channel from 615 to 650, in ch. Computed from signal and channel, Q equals 2.27 ch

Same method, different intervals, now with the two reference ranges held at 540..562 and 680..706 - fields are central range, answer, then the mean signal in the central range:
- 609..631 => 0.9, 398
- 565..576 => 0.3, 357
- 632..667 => 3.3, 401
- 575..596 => -1.5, 409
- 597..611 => -0.4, 412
